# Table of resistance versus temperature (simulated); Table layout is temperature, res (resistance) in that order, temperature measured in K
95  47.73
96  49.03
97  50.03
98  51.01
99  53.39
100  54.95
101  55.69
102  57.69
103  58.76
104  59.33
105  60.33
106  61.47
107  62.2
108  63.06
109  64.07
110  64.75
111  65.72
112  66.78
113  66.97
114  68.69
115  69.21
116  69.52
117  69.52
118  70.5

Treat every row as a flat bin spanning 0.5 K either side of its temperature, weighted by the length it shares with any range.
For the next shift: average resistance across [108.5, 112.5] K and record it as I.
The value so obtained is 65.3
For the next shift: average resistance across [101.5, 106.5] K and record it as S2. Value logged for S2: 59.5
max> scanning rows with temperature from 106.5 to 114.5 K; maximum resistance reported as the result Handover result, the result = 68.69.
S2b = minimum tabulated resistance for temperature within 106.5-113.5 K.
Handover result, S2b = 62.2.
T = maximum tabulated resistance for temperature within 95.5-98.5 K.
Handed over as 51.01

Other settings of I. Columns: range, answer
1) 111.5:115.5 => 67.9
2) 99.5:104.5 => 57.3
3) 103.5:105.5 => 59.8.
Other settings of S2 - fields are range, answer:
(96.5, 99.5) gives 51.5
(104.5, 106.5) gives 60.9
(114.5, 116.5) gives 69.4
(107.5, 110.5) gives 64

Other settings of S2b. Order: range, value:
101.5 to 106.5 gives 57.69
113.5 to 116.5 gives 68.69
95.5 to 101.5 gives 49.03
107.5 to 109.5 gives 63.06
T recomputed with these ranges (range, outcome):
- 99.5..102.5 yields 57.69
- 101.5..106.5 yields 61.47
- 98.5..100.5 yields 54.95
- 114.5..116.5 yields 69.52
